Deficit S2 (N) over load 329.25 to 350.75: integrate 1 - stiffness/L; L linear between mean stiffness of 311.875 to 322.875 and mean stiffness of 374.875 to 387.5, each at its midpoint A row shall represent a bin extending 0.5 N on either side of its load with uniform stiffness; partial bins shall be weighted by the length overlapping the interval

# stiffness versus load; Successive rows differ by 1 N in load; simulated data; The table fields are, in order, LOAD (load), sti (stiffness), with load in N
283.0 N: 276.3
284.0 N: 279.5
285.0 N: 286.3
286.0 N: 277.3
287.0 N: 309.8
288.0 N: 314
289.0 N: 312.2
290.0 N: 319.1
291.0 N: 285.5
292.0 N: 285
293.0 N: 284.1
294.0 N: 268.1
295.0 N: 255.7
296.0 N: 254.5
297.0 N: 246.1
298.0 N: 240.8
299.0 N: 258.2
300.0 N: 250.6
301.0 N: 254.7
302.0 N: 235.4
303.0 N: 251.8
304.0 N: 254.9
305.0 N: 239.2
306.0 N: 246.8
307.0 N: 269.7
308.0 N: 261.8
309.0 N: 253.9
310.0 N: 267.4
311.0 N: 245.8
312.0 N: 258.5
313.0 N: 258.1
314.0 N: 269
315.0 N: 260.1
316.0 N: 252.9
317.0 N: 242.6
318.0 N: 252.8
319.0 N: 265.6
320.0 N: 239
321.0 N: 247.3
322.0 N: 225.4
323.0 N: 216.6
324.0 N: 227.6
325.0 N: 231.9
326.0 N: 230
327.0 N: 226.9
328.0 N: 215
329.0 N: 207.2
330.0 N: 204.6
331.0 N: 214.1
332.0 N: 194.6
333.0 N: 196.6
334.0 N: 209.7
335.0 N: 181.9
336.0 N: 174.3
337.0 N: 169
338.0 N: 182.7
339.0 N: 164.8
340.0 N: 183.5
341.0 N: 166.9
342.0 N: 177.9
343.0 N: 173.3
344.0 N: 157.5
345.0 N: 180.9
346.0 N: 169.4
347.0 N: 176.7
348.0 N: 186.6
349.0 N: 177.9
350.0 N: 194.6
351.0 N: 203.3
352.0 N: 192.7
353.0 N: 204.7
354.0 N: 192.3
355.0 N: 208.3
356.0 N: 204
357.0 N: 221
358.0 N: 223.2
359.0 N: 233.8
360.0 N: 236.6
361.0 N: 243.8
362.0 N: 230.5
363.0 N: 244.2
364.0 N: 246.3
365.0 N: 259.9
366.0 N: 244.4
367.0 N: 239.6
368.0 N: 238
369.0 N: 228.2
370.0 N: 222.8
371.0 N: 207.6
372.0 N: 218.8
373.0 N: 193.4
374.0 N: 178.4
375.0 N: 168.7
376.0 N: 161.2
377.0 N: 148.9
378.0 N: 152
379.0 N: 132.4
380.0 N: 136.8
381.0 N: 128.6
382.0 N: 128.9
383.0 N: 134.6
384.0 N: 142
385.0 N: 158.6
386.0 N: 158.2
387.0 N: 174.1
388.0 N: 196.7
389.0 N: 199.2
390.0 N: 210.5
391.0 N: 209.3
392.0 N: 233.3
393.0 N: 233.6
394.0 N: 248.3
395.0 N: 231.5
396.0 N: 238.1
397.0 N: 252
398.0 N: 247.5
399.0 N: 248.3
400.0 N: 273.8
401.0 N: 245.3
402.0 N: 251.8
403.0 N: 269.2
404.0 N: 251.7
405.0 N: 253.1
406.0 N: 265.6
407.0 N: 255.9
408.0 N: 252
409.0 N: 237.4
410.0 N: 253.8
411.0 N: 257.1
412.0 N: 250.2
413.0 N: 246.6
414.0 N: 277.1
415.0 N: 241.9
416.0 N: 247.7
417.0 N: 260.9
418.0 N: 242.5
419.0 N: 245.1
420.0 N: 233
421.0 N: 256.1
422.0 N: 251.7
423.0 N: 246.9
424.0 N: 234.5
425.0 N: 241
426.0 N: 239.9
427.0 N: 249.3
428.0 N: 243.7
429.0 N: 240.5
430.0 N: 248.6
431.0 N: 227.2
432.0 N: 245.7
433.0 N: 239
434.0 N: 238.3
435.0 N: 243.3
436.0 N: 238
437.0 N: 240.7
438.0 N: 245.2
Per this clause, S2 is 3.1 N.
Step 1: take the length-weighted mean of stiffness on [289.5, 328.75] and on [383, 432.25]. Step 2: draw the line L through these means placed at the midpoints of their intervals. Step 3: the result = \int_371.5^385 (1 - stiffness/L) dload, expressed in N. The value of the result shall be 4.77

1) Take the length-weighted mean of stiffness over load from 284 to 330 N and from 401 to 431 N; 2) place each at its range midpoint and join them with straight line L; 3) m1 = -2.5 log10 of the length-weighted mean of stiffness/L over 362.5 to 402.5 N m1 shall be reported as 0.23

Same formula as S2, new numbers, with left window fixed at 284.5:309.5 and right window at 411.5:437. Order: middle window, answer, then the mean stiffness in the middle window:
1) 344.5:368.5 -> 4.0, 215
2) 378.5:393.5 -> 4.8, 172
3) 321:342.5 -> 5.0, 201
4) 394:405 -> -0.1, 251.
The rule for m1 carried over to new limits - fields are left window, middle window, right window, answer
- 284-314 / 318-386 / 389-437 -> 0.283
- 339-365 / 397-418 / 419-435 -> -0.099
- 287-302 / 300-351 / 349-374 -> 0.143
